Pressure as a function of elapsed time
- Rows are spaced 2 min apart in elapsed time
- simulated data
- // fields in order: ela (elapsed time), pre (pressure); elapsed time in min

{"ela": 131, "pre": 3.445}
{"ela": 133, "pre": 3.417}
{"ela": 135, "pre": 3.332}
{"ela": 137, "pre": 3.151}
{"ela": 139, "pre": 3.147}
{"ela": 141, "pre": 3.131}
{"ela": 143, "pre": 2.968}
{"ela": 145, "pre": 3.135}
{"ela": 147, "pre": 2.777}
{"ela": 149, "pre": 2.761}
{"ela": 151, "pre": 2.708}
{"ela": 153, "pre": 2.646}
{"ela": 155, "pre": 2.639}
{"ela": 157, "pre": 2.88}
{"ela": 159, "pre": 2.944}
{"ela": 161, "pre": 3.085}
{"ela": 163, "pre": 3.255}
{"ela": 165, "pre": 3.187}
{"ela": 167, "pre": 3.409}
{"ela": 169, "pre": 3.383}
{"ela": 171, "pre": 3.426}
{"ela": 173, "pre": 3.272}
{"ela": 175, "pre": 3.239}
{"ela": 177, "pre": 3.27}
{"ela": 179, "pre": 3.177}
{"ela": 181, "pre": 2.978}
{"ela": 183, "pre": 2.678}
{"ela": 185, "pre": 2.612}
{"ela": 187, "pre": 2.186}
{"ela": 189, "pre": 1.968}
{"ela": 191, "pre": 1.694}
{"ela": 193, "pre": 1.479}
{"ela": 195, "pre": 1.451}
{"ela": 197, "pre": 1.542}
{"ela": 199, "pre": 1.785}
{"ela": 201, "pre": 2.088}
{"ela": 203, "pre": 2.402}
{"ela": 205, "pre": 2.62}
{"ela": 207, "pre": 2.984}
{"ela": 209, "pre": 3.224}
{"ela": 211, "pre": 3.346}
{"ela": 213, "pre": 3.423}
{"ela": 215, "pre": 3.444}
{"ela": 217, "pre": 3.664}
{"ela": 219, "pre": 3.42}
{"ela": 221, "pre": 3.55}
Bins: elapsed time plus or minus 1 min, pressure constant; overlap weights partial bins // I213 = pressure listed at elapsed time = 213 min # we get 3.423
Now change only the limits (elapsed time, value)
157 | 2.88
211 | 3.346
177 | 3.27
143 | 2.968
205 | 2.62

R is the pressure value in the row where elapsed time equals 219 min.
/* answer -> 3.42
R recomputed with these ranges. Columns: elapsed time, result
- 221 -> 3.55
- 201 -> 2.088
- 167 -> 3.409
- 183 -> 2.678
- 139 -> 3.147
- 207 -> 2.984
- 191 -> 1.694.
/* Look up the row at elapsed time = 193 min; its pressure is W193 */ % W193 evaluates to 1.479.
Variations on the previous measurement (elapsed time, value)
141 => 3.131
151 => 2.708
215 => 3.444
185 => 2.612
